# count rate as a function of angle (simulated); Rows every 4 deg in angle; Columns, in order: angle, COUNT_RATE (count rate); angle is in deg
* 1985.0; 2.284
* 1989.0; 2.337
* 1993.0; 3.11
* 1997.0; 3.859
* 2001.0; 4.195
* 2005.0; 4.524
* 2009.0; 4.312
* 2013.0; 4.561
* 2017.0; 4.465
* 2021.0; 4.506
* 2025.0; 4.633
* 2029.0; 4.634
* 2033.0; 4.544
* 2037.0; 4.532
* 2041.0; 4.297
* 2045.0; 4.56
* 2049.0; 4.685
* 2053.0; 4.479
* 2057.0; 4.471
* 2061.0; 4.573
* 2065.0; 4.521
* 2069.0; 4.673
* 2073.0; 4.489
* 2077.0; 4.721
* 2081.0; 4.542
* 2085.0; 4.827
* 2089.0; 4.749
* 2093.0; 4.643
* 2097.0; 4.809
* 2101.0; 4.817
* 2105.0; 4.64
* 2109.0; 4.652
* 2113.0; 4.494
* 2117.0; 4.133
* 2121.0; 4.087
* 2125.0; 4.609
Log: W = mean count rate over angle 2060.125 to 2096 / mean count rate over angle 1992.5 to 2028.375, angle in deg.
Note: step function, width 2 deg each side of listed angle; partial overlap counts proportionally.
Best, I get 1.08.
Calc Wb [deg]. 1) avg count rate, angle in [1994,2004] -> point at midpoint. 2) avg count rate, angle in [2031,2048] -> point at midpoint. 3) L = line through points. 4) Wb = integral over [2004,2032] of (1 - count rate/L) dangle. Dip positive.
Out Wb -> -2.0 deg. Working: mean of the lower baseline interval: 3.99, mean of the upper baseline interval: 4.5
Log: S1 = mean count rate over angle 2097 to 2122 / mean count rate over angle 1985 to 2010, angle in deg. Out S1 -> 1.26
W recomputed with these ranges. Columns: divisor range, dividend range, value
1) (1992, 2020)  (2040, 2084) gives 1.09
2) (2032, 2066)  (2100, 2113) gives 1.03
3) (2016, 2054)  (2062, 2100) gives 1.03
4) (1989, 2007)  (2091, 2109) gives 1.26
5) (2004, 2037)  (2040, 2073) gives 1.00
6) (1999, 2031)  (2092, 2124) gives 1.01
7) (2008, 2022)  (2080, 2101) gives 1.06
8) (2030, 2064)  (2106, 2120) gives 0.98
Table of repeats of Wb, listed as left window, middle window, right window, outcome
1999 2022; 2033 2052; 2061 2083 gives 0.0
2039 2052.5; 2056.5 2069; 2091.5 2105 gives 0.1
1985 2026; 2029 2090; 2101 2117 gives -4.4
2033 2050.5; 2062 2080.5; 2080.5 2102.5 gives 0.2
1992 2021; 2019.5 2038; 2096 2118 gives -1.2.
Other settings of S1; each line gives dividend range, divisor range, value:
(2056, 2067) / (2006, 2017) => 1.02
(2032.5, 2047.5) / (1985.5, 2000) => 1.45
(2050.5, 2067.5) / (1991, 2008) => 1.15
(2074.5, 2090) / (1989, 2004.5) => 1.30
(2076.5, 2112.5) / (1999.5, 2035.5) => 1.05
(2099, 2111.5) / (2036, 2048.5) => 1.05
